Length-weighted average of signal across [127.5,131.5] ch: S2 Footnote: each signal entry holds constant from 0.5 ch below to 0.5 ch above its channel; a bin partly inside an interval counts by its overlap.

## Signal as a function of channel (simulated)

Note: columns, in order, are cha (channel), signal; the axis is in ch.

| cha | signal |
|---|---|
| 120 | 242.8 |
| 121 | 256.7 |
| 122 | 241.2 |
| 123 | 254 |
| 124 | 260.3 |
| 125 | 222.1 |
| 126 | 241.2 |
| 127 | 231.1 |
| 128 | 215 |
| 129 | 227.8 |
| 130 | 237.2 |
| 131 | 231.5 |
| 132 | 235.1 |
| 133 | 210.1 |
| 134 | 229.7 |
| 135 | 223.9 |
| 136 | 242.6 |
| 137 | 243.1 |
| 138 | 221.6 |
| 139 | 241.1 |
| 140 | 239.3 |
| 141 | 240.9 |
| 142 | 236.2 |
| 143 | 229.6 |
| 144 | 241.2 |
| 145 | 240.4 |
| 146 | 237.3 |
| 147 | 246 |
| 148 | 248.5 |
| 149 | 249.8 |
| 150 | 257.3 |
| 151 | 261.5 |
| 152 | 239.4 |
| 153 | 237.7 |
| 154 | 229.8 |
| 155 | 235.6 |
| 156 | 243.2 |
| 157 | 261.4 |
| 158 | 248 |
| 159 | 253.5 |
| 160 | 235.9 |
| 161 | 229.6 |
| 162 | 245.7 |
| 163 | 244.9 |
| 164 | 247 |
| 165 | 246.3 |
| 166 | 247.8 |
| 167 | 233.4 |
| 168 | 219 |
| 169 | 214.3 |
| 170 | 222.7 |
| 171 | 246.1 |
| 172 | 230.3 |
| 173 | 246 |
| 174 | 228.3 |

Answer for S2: 228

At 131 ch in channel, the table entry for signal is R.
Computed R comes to 231.5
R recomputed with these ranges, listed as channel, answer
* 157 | 261.4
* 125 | 222.1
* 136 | 242.6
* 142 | 236.2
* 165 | 246.3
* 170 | 222.7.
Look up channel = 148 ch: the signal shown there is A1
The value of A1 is 248.5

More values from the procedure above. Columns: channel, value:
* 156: 243.2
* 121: 256.7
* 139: 241.1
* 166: 247.8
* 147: 246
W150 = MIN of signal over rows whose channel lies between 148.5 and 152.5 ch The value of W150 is 239.4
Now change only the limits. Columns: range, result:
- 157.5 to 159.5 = 248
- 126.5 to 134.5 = 210.1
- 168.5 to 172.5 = 214.3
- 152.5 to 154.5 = 229.8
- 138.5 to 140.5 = 239.3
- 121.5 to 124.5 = 241.2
